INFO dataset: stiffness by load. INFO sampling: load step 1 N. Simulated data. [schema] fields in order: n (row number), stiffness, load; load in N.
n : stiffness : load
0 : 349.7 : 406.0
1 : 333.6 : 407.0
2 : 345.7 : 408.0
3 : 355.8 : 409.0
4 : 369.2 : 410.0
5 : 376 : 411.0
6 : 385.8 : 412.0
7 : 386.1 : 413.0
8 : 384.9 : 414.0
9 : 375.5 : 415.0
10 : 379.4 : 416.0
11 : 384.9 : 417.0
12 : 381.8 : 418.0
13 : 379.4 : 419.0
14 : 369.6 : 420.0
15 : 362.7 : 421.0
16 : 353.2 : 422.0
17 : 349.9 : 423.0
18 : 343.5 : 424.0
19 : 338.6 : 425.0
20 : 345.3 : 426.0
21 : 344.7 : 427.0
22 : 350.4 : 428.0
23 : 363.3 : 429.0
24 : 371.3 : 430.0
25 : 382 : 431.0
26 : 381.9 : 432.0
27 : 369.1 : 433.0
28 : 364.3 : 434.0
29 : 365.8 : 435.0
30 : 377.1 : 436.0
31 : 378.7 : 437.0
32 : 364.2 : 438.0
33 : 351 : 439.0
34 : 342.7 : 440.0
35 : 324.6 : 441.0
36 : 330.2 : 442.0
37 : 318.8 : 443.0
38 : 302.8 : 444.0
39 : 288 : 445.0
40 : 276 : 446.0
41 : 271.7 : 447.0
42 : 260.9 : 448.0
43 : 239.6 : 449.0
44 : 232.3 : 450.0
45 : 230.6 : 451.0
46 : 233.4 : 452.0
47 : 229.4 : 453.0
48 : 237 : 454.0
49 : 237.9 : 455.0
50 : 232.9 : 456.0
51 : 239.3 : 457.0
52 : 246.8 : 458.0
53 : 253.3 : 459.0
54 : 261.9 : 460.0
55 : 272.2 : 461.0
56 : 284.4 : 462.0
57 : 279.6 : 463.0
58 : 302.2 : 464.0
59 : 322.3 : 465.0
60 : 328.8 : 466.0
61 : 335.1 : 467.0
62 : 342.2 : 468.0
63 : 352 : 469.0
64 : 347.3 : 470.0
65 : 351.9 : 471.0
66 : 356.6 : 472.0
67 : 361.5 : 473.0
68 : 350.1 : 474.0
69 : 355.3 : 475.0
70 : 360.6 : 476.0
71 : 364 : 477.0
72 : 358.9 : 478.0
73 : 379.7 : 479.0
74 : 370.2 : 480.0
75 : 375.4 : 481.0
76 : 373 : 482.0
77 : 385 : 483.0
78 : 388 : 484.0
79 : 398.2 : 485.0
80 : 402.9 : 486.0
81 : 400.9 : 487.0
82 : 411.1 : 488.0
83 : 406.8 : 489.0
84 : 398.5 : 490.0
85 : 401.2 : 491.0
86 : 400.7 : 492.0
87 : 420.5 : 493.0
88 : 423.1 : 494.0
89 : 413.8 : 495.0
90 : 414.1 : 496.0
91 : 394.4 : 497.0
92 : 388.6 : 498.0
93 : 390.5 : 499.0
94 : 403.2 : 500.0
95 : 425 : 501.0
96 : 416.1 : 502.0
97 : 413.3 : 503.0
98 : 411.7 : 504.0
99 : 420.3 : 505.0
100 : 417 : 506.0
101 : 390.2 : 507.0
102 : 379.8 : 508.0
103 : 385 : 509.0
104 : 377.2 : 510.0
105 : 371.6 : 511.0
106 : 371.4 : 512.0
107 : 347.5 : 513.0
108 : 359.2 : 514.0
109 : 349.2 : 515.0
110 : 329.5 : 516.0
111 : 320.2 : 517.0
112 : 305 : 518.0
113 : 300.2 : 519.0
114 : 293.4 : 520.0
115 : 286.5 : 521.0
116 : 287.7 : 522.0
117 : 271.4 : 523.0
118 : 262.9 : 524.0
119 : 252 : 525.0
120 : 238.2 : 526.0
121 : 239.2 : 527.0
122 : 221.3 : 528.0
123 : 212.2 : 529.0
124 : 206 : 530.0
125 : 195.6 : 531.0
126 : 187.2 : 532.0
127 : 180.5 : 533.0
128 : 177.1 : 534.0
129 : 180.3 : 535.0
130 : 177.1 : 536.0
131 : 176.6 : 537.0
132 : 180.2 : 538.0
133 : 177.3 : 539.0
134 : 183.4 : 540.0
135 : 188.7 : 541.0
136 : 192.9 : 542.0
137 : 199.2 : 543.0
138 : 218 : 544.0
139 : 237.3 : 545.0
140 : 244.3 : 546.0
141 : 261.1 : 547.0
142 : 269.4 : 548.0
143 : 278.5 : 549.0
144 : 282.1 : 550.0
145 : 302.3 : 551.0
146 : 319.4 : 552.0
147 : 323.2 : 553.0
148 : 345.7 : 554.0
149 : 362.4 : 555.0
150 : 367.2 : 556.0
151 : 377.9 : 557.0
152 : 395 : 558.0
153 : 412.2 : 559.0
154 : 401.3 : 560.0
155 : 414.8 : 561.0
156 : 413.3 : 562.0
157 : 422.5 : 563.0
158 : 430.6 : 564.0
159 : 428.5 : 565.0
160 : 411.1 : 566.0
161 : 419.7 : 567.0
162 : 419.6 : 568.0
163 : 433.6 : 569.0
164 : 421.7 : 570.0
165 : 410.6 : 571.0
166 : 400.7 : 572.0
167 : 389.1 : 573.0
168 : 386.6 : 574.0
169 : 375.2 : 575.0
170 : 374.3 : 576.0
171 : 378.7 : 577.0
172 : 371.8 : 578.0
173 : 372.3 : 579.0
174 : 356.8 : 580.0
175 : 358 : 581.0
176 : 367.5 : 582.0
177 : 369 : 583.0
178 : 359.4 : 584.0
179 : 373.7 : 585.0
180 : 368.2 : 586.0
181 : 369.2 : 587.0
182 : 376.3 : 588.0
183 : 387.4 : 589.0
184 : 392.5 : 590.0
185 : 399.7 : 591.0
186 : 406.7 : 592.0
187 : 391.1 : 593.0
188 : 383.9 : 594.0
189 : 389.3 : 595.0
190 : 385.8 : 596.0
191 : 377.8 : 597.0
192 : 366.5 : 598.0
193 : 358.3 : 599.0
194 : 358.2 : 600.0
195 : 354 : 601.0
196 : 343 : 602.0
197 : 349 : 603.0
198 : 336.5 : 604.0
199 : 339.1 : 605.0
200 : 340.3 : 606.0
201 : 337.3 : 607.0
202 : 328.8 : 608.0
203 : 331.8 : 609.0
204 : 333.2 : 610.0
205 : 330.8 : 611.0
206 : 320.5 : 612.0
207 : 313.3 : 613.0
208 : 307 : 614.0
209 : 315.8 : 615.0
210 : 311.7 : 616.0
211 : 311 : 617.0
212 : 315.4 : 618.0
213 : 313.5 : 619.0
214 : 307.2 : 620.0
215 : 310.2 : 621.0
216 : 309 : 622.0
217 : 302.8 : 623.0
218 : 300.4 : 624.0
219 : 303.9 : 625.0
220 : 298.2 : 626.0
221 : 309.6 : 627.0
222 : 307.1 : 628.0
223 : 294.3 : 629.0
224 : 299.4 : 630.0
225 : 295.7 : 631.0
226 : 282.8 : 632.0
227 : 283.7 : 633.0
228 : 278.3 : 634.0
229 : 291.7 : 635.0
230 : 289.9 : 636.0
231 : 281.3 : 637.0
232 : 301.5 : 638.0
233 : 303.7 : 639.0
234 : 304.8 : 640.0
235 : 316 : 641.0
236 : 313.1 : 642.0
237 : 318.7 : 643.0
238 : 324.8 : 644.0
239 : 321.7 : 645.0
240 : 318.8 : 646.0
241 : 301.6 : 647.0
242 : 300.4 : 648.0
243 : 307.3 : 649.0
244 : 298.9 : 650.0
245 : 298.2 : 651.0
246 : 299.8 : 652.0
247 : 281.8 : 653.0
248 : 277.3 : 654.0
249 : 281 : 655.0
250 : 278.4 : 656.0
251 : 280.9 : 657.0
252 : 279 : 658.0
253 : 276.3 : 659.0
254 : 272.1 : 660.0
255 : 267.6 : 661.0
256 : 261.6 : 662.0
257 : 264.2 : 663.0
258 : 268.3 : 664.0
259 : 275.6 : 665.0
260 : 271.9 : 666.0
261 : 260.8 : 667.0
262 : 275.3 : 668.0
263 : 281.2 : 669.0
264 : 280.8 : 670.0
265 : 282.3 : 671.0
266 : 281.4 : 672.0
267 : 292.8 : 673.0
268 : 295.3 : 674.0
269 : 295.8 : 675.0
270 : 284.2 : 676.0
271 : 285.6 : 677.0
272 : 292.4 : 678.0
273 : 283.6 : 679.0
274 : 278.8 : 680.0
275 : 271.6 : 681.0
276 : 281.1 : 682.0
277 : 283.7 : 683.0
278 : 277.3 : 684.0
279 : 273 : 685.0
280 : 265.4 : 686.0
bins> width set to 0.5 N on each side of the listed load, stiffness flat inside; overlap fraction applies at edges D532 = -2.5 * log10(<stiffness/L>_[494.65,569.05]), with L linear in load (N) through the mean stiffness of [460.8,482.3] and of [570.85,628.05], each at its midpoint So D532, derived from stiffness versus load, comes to 0.096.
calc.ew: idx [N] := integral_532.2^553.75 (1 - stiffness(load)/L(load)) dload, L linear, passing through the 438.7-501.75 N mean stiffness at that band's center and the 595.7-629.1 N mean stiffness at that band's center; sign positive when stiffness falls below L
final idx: 6.8 N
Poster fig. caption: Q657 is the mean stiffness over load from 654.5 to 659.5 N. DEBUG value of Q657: 279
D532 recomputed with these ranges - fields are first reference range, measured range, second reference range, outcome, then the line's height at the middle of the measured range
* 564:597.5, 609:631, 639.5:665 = 0.09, 336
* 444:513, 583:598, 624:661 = -0.22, 312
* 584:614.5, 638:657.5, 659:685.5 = 0.01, 305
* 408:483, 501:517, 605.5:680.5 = -0.19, 320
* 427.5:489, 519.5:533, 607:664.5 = 0.30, 317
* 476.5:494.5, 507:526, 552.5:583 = 0.20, 392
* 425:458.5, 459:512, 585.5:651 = -0.19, 314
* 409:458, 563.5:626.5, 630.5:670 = -0.20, 300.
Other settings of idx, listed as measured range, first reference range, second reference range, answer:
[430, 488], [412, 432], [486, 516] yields 8.5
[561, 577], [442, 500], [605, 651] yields -4.5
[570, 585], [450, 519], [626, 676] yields -2.9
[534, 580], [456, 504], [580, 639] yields 2.5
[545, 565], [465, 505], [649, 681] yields -0.3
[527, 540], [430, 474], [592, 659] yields 5.0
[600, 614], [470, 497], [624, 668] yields -0.9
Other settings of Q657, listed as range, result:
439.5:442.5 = 332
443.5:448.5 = 280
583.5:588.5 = 369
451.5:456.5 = 234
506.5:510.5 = 383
